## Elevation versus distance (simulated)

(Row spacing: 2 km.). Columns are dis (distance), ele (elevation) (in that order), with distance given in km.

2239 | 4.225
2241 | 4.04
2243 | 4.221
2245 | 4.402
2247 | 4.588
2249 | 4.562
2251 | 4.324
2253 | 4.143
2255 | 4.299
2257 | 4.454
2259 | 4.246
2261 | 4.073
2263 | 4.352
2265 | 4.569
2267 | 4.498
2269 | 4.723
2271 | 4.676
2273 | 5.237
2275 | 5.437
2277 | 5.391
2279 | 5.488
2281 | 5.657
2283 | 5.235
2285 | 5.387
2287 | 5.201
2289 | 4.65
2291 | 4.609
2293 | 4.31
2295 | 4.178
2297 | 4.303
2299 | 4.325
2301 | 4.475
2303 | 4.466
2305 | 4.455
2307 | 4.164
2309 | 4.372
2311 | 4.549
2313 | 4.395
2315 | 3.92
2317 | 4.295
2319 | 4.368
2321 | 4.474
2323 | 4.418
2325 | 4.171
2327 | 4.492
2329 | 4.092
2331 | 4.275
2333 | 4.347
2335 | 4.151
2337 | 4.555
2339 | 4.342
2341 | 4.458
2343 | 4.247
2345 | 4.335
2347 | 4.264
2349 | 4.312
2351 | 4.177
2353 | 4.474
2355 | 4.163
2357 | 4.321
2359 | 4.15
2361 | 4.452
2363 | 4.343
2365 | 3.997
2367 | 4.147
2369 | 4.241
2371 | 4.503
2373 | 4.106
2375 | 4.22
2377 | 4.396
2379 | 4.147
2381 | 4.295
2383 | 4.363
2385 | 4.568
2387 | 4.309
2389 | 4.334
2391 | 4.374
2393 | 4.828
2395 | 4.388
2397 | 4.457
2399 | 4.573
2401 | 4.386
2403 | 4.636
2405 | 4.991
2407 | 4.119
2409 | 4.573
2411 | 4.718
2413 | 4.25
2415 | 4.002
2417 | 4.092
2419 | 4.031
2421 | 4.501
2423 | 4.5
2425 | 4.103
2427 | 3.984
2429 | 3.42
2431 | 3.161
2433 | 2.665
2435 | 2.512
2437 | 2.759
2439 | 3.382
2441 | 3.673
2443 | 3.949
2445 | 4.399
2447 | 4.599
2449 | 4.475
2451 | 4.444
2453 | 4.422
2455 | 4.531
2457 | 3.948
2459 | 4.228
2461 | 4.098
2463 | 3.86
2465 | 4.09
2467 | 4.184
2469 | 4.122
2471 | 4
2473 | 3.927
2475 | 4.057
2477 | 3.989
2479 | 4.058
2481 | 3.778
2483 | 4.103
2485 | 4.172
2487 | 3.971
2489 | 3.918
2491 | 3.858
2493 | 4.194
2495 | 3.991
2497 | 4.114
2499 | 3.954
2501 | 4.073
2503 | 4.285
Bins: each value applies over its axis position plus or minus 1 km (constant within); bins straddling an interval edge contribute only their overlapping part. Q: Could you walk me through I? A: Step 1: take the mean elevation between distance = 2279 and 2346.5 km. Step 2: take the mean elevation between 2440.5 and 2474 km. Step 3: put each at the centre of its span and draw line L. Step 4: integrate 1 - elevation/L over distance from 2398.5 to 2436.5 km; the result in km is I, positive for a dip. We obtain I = 2.0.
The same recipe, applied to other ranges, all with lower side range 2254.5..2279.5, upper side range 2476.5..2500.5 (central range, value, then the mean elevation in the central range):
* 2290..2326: 1.9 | 4.35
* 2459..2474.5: 0.1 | 4.05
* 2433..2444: 2.6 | 3.2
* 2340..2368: 1.1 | 4.27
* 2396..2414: -1.0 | 4.52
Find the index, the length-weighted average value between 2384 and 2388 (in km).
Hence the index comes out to 4.44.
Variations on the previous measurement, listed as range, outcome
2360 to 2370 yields 4.24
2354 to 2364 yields 4.29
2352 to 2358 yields 4.32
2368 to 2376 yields 4.27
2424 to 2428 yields 4.04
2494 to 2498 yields 4.05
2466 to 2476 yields 4.06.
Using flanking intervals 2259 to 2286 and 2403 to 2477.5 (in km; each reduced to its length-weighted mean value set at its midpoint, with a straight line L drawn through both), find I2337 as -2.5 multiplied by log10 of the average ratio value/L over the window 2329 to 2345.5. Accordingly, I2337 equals 0.07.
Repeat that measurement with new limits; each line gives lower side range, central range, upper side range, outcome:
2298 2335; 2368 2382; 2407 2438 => -0.06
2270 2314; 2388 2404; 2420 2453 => -0.11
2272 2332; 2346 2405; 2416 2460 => -0.03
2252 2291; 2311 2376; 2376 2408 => 0.07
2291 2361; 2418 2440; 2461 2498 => 0.16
